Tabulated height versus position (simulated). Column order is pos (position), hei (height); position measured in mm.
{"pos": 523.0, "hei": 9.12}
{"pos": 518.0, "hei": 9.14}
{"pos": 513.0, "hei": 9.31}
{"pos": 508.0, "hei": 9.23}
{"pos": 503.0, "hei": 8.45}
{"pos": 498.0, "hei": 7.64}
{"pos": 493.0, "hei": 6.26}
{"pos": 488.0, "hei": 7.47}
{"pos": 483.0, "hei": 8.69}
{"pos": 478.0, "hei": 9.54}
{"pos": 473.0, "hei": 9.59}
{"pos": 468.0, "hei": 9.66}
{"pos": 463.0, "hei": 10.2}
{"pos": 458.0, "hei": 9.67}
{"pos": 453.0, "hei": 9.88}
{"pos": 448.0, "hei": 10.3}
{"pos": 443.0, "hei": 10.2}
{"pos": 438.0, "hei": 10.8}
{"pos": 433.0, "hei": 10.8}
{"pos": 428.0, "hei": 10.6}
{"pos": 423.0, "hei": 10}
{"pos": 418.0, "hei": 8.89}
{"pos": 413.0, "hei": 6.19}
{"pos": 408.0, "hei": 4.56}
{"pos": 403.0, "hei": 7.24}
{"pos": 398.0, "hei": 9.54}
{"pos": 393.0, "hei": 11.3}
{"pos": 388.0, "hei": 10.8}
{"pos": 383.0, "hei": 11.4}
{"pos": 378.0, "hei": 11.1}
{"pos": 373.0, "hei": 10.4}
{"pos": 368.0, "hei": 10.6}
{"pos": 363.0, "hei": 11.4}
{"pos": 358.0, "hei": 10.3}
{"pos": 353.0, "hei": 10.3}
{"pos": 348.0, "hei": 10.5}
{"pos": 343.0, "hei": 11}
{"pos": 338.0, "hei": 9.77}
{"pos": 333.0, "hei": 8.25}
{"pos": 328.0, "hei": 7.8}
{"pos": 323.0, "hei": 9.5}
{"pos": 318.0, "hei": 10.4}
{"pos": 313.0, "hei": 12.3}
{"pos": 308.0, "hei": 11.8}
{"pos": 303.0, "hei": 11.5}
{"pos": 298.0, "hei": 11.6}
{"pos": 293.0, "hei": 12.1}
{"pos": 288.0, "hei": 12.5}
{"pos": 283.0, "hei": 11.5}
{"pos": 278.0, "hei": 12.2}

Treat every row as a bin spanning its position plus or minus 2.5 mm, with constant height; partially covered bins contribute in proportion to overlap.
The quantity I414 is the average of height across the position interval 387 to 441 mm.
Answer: 9.12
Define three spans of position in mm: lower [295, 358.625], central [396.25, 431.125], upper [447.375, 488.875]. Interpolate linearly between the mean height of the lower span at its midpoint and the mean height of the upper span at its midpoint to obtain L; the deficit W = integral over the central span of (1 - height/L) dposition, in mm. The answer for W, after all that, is 5.91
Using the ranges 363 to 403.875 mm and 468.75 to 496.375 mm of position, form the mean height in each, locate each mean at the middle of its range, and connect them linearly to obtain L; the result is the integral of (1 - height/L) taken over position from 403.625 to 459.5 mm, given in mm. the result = 1.3 mm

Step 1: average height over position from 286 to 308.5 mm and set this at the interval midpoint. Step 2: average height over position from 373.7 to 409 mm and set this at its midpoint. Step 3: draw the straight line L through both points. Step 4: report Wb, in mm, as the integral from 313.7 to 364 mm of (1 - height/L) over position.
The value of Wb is 4.3 mm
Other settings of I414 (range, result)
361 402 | 10.7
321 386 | 10.2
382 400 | 10.7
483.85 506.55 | 7.63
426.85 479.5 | 10.1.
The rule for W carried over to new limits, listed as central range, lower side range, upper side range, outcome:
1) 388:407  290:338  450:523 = 1.2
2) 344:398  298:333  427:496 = -3.5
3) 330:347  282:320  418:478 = 2.4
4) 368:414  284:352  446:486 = 3.9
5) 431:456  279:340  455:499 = -3.2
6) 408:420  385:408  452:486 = 3.1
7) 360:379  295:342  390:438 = -2.5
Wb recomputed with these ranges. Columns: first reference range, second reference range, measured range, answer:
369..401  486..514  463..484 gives -2.2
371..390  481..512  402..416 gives 5.8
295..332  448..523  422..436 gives -1.5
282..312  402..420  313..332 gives 2.1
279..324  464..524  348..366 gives 0.2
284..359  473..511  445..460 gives -1.9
